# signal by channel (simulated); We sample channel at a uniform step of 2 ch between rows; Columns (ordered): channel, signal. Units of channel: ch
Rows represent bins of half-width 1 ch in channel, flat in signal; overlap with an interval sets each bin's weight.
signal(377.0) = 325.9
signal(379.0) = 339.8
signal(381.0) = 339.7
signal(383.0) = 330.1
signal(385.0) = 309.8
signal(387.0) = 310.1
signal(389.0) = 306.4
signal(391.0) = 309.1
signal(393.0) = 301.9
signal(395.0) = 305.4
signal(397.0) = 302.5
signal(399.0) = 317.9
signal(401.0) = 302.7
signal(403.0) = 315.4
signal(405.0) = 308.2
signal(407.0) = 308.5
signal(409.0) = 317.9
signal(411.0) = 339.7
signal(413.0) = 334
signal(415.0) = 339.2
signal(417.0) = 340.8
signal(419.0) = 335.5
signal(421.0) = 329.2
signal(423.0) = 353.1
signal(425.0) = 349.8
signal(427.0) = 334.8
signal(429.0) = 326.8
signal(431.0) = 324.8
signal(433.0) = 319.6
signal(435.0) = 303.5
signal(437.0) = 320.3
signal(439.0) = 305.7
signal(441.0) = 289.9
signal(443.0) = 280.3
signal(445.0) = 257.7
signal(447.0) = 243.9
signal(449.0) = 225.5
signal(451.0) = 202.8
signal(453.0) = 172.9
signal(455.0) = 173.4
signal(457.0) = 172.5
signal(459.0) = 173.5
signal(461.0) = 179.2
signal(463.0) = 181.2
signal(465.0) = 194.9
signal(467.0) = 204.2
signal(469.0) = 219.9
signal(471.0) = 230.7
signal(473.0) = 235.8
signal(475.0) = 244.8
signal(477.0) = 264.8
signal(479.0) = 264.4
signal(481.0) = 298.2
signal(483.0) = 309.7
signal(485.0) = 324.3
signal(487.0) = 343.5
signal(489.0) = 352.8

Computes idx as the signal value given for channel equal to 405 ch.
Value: 308.2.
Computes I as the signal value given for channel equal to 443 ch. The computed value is 280.3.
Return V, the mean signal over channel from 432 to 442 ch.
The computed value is 308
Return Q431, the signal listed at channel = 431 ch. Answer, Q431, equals 324.8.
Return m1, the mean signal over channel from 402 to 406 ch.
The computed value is 312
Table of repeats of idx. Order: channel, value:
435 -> 303.5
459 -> 173.5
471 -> 230.7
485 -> 324.3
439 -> 305.7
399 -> 317.9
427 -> 334.8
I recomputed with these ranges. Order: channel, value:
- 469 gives 219.9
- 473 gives 235.8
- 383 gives 330.1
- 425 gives 349.8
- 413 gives 334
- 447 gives 243.9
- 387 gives 310.1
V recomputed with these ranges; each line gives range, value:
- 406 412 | 322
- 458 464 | 178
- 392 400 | 307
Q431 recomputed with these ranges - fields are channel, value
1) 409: 317.9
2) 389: 306.4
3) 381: 339.7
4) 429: 326.8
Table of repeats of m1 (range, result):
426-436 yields 322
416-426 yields 342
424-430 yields 337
